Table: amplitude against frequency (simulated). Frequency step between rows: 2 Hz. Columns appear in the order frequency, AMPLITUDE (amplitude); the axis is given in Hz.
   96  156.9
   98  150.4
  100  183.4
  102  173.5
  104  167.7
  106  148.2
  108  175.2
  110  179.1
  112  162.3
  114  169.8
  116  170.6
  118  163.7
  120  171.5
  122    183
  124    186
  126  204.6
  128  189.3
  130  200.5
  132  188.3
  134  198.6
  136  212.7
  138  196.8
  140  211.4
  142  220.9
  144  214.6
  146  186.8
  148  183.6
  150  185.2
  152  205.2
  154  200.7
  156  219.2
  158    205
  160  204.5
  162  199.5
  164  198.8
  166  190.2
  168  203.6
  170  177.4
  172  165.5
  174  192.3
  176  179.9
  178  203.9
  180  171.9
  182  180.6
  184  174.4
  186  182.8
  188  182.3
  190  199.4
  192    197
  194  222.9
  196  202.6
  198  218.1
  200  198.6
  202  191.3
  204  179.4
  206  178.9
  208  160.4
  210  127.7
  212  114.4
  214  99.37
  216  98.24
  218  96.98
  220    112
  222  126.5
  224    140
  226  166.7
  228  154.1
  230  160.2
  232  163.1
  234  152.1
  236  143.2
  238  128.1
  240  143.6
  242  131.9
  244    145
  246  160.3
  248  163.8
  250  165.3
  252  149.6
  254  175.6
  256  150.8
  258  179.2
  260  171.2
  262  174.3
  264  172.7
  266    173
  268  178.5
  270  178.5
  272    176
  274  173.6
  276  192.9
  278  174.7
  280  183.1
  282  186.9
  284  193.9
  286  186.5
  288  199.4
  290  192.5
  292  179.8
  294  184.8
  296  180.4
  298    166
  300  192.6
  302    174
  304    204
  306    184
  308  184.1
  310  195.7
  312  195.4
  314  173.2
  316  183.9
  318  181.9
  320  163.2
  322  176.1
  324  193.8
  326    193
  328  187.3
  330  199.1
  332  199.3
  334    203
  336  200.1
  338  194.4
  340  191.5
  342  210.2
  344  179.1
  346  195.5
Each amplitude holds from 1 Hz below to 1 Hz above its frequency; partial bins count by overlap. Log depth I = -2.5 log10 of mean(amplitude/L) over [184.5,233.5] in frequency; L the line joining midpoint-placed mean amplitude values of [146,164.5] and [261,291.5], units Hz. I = 0.19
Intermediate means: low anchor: 200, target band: 161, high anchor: 182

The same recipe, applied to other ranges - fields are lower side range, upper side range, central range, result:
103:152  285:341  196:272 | 0.20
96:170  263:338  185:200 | -0.07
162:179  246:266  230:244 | 0.19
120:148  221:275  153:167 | -0.07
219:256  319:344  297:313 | -0.04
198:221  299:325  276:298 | -0.06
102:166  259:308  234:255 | 0.22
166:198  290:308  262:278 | 0.05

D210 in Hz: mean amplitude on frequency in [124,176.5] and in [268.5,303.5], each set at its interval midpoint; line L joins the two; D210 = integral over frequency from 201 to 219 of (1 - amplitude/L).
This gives 5.0 Hz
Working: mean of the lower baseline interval 197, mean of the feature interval 139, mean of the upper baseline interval 183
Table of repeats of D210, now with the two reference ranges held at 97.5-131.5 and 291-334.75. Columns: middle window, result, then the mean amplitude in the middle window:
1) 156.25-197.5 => -3.1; 193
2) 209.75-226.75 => 5.8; 119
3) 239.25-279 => 3.6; 167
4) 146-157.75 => -1.4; 198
